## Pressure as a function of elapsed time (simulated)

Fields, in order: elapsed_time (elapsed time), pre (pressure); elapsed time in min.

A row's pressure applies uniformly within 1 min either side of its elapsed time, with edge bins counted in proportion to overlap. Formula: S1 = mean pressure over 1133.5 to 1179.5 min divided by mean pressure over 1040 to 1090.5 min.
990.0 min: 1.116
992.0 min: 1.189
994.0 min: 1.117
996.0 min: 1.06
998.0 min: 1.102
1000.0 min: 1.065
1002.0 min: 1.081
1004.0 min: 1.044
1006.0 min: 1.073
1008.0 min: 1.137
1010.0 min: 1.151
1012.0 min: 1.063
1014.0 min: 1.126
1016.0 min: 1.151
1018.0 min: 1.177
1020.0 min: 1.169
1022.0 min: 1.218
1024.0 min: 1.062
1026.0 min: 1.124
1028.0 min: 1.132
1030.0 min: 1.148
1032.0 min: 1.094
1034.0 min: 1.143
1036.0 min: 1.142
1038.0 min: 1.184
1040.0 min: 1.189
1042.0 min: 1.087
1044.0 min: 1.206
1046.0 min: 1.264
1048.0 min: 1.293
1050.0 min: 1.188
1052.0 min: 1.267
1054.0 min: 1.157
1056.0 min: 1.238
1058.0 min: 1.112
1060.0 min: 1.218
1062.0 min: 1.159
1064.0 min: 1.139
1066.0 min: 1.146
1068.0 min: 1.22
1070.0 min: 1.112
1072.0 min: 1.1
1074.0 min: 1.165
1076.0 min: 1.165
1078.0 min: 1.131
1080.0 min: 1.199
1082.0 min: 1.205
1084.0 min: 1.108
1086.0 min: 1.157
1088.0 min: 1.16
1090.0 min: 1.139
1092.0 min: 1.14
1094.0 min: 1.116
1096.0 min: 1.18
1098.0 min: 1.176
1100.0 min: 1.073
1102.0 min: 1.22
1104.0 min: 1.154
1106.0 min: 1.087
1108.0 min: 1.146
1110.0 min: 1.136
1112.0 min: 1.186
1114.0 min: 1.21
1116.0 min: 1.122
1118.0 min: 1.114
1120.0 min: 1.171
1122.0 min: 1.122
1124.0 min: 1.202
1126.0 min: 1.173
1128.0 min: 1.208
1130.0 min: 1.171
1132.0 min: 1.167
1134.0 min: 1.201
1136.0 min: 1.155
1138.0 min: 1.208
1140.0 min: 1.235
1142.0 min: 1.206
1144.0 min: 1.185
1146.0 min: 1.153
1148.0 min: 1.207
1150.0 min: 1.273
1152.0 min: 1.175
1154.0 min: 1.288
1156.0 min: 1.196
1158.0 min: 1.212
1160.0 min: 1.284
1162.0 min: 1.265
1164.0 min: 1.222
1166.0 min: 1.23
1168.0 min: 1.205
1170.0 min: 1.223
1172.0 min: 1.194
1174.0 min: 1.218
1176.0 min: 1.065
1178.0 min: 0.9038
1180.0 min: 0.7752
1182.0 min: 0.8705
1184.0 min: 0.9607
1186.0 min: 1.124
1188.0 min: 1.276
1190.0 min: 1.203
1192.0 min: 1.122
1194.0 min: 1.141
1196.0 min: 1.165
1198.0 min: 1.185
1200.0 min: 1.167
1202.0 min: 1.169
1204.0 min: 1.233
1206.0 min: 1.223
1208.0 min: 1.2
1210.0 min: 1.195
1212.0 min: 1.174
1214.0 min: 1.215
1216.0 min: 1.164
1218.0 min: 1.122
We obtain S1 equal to 1.01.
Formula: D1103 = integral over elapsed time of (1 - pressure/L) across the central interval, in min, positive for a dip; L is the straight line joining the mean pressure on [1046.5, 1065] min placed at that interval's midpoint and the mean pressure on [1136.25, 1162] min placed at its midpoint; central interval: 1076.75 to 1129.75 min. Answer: 2.3 min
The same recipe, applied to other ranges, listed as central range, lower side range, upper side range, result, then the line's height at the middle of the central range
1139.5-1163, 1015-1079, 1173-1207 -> -2.11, 1.12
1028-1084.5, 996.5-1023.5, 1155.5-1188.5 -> -2.53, 1.12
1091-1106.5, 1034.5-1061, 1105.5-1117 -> 0.19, 1.16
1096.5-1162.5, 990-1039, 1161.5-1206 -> -3.14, 1.13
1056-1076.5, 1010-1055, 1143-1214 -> 0.09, 1.16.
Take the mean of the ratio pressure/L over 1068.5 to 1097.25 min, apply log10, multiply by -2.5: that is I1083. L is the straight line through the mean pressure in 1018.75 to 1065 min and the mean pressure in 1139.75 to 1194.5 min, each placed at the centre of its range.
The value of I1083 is 0.02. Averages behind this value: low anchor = 1.17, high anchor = 1.16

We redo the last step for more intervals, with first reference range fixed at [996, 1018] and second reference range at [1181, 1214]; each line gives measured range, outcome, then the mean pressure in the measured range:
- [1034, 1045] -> -0.048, 1.16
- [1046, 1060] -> -0.094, 1.21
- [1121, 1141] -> -0.047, 1.18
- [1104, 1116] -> -0.021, 1.15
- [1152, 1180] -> -0.031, 1.18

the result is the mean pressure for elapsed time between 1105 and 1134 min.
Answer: 1.16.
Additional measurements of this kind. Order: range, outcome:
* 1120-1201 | 1.16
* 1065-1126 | 1.15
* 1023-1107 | 1.16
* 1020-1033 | 1.13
